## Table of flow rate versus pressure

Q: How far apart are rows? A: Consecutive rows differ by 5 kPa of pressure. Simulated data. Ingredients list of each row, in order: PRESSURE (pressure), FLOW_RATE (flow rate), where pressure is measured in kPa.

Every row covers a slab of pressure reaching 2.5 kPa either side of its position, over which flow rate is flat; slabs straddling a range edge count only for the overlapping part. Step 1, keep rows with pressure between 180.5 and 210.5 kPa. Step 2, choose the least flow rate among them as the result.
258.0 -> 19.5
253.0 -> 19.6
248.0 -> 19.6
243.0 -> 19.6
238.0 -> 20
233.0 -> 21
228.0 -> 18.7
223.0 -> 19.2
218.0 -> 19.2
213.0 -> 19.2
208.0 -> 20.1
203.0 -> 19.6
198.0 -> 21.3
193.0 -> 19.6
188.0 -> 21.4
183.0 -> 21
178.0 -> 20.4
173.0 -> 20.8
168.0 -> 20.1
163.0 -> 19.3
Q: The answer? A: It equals 19.6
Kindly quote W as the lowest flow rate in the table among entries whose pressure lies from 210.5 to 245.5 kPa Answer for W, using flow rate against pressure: 18.7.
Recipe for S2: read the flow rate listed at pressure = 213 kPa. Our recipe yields 19.2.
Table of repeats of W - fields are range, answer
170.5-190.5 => 20.4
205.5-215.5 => 19.2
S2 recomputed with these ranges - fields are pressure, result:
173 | 20.8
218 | 19.2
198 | 21.3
